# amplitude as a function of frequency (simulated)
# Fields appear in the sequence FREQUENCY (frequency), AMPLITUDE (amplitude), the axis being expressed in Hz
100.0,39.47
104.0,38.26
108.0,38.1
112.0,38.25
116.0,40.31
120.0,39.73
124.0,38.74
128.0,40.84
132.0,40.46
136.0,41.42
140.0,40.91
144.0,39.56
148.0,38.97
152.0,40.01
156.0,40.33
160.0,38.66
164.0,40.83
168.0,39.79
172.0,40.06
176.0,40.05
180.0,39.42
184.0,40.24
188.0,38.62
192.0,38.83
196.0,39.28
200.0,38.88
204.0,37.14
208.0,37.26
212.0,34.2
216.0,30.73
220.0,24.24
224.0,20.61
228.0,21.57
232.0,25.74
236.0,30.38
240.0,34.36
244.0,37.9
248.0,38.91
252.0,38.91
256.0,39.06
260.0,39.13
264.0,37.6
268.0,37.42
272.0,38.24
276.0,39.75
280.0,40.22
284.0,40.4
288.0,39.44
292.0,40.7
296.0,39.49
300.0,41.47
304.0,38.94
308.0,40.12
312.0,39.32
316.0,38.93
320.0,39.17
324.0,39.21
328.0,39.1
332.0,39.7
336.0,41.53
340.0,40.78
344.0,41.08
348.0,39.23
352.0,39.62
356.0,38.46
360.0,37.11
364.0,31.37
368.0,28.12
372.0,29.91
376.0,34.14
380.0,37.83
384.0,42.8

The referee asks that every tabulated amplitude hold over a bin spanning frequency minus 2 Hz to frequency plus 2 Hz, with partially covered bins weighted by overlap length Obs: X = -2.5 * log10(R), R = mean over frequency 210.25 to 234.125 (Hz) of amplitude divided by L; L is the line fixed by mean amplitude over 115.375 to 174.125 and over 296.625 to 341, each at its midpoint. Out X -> 0.46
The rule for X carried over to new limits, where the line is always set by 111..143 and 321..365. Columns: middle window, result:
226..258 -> 0.18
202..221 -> 0.20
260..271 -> 0.04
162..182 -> 0.00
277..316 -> -0.02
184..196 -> 0.02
